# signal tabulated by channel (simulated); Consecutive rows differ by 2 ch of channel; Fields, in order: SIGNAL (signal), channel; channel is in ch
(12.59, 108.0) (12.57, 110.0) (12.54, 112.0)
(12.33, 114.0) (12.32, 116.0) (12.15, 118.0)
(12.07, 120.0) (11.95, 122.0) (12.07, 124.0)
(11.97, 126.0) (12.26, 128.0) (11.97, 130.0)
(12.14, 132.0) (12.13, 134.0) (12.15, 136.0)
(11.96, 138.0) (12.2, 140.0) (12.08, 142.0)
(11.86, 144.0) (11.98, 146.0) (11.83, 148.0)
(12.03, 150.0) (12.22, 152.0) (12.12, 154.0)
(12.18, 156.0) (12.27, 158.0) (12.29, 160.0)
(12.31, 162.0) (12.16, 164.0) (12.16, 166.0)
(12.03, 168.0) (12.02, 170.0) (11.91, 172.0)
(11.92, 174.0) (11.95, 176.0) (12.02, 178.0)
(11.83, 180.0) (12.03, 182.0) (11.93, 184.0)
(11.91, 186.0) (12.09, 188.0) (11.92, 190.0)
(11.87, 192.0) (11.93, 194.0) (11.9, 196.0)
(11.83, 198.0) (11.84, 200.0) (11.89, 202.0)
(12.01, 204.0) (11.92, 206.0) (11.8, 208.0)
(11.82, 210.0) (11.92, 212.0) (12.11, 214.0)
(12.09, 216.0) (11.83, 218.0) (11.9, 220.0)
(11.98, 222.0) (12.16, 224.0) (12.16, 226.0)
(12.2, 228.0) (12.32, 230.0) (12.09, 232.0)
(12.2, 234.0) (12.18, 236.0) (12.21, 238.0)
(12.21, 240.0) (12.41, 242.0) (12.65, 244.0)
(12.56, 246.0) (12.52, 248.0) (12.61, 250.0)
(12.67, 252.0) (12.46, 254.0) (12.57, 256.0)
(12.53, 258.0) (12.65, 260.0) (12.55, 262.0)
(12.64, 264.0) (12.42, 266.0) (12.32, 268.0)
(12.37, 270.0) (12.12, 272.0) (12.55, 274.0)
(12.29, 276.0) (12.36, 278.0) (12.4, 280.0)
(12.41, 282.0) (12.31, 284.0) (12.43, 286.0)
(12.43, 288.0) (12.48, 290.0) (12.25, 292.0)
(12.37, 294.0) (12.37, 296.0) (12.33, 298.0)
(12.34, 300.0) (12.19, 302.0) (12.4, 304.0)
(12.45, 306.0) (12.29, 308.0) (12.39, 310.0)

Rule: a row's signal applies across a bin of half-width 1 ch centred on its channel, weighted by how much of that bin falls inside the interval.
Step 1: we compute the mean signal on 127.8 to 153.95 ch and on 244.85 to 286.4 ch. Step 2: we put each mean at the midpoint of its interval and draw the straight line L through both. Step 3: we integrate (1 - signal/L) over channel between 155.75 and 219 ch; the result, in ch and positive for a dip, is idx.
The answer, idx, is 1.15 ch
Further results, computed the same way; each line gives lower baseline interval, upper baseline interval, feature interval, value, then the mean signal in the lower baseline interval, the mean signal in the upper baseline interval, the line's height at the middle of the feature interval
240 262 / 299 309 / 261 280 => 0.1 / 12.5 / 12.3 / 12.5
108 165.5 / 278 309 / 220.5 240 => 0.2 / 12.2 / 12.4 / 12.3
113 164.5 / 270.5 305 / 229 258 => -0.3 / 12.1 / 12.4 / 12.3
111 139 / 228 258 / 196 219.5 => 0.8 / 12.1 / 12.4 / 12.3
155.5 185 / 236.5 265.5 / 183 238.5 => 1.3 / 12.1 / 12.5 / 12.3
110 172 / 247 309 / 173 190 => 0.4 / 12.1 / 12.4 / 12.2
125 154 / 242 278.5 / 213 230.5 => 0.4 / 12.1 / 12.5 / 12.4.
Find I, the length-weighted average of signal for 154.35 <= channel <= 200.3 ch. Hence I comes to 12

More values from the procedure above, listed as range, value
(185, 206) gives 11.9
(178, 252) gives 12.1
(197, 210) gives 11.9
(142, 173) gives 12.1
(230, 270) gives 12.4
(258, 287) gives 12.4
